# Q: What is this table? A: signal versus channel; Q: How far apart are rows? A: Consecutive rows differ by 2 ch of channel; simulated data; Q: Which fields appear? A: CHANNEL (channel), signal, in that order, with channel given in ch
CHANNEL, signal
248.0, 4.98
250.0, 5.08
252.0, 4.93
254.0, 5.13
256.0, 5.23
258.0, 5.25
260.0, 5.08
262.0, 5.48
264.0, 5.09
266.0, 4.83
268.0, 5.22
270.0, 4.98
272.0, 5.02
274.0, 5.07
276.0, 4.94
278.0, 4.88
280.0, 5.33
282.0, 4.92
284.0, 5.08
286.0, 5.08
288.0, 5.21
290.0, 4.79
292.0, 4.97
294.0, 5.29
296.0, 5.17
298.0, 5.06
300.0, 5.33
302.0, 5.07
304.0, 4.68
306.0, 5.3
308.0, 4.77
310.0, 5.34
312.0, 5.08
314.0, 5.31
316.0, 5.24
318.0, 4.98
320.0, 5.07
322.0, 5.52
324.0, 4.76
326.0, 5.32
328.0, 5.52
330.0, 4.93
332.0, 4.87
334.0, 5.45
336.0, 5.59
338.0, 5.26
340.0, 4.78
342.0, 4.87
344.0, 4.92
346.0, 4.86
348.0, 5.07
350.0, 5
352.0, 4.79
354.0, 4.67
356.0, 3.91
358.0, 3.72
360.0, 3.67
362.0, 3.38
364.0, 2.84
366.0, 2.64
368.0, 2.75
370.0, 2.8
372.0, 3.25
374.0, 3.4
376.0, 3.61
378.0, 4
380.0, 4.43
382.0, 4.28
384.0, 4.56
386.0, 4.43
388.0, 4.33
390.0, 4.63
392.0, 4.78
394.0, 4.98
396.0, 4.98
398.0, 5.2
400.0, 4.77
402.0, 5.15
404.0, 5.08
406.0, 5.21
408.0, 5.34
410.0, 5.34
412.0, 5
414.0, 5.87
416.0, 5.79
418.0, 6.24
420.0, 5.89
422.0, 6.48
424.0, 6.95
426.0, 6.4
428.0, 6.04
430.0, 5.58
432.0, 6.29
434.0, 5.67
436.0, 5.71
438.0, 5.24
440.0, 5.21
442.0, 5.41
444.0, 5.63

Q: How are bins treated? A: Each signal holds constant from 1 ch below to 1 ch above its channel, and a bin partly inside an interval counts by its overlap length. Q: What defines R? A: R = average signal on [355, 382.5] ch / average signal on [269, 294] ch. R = 0.7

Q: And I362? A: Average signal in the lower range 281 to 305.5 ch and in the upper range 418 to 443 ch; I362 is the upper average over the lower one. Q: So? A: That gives 1.17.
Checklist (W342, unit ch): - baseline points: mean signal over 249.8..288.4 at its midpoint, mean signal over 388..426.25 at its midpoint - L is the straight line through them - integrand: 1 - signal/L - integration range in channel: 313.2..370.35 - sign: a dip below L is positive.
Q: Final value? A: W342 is 7.3 ch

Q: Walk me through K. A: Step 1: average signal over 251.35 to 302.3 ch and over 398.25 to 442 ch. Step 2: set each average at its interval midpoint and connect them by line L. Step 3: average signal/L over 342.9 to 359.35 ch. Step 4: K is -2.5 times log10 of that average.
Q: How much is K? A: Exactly 0.17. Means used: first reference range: 5.09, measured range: 4.6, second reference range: 5.66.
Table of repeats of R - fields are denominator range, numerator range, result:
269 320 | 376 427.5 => 1.02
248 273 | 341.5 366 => 0.83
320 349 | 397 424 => 1.08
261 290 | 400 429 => 1.13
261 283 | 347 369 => 0.76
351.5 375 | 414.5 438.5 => 1.75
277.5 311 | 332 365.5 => 0.89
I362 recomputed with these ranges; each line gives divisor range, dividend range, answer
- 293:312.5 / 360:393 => 0.73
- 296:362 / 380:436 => 1.09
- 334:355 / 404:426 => 1.16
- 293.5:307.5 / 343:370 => 0.78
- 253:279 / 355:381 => 0.67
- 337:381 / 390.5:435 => 1.39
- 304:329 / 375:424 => 0.98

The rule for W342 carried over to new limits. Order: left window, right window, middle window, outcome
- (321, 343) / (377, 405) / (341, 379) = 8.1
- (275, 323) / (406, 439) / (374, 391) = 4.2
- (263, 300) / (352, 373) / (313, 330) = -3.8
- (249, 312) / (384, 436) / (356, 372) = 6.4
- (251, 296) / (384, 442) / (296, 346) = 0.8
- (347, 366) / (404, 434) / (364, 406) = 6.1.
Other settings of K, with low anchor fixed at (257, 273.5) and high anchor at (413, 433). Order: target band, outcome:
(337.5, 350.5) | 0.14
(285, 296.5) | 0.04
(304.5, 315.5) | 0.06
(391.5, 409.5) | 0.18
